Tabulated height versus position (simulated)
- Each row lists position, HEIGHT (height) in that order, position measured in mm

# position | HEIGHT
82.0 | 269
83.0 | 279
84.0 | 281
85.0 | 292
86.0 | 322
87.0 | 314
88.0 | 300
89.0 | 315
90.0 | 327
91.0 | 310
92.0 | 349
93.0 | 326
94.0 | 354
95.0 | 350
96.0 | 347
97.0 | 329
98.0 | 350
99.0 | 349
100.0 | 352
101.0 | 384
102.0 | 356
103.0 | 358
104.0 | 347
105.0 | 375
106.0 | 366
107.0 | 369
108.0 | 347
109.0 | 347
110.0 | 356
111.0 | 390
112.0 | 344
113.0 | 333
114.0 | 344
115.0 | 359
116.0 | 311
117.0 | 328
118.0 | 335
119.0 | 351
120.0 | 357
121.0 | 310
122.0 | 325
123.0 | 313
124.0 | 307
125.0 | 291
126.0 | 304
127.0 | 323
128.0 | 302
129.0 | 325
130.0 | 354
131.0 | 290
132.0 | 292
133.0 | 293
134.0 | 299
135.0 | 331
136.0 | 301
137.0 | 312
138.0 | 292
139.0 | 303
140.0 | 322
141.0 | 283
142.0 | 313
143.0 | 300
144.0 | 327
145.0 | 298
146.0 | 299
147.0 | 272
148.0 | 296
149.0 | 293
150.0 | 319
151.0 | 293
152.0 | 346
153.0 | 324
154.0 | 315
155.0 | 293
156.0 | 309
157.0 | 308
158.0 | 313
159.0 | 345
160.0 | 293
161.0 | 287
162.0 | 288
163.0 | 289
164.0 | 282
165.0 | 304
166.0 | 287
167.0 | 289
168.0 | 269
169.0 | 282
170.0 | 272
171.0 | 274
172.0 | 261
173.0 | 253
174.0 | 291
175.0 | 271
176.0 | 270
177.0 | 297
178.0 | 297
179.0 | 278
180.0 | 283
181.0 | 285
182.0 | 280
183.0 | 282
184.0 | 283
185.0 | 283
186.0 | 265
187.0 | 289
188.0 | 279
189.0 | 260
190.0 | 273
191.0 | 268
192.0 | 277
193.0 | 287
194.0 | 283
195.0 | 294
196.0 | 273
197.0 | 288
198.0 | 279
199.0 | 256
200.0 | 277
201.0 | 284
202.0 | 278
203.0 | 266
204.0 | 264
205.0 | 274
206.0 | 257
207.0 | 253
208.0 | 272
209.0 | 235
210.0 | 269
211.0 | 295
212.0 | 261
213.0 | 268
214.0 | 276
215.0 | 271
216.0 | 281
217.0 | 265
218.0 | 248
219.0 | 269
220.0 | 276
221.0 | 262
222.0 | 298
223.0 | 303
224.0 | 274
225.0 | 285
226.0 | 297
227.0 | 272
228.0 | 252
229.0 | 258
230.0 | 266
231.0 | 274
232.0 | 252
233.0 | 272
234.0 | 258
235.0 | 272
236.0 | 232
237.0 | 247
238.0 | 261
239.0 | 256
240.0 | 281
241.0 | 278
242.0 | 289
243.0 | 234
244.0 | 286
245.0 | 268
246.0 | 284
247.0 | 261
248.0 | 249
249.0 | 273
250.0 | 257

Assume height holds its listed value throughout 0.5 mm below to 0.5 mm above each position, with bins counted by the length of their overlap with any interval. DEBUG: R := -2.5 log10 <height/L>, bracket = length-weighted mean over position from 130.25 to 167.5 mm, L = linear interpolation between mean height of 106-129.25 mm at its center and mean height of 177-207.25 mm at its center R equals 0.03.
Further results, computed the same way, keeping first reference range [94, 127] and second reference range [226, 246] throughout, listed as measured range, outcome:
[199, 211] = 0.07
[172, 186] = 0.08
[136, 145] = 0.06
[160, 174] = 0.10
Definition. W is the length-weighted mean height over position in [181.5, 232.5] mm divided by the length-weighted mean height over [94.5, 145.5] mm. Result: 0.83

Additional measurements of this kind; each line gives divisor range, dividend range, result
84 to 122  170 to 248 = 0.80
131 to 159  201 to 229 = 0.89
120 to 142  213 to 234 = 0.88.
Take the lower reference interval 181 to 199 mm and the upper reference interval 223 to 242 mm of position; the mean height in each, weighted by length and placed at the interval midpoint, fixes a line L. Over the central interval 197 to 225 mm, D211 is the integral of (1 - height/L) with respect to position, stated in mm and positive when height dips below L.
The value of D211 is 0.2 mm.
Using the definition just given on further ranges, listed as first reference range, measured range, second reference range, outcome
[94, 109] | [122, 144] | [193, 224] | 1.5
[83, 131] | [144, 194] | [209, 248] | 2.0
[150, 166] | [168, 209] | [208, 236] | 1.9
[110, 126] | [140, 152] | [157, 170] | 0.3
